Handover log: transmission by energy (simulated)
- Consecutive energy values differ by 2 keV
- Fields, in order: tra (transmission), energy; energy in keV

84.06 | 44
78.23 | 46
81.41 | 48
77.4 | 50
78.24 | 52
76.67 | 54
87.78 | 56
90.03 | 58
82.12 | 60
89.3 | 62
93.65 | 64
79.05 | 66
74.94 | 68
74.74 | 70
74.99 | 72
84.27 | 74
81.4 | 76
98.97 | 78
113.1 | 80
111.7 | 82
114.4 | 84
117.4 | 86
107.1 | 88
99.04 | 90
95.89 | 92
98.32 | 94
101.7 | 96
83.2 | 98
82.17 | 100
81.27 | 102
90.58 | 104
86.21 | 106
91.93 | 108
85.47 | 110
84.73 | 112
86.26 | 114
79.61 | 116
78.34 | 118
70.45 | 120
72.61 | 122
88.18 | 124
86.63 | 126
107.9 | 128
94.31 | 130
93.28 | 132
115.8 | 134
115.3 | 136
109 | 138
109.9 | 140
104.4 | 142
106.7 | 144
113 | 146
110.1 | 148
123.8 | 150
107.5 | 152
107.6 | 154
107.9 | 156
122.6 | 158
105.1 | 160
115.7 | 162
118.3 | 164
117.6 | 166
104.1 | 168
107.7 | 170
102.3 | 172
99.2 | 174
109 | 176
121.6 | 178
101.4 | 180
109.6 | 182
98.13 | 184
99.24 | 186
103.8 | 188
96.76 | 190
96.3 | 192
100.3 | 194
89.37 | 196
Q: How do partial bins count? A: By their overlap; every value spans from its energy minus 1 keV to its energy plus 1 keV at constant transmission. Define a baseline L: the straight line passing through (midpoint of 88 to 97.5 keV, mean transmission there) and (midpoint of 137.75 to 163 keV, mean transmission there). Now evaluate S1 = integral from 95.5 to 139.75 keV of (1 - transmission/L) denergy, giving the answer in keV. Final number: 5.9 keV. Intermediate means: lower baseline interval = 98.8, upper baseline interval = 111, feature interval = 90.4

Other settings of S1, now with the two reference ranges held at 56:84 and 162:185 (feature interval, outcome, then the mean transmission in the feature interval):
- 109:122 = 2.32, 80.2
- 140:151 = -0.87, 111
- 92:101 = 0.22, 91.9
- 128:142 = -0.68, 106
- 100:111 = 1.05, 86.6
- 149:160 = -0.86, 113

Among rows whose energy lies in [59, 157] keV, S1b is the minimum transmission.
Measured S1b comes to 70.45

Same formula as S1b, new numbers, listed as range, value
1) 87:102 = 81.27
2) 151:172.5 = 102.3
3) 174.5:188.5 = 98.13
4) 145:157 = 107.5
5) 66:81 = 74.74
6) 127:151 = 93.28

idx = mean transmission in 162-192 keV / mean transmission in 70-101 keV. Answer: 1.1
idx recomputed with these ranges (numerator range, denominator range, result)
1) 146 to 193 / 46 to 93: 1.20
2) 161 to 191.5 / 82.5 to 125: 1.18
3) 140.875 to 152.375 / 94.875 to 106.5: 1.27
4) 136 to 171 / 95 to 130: 1.30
